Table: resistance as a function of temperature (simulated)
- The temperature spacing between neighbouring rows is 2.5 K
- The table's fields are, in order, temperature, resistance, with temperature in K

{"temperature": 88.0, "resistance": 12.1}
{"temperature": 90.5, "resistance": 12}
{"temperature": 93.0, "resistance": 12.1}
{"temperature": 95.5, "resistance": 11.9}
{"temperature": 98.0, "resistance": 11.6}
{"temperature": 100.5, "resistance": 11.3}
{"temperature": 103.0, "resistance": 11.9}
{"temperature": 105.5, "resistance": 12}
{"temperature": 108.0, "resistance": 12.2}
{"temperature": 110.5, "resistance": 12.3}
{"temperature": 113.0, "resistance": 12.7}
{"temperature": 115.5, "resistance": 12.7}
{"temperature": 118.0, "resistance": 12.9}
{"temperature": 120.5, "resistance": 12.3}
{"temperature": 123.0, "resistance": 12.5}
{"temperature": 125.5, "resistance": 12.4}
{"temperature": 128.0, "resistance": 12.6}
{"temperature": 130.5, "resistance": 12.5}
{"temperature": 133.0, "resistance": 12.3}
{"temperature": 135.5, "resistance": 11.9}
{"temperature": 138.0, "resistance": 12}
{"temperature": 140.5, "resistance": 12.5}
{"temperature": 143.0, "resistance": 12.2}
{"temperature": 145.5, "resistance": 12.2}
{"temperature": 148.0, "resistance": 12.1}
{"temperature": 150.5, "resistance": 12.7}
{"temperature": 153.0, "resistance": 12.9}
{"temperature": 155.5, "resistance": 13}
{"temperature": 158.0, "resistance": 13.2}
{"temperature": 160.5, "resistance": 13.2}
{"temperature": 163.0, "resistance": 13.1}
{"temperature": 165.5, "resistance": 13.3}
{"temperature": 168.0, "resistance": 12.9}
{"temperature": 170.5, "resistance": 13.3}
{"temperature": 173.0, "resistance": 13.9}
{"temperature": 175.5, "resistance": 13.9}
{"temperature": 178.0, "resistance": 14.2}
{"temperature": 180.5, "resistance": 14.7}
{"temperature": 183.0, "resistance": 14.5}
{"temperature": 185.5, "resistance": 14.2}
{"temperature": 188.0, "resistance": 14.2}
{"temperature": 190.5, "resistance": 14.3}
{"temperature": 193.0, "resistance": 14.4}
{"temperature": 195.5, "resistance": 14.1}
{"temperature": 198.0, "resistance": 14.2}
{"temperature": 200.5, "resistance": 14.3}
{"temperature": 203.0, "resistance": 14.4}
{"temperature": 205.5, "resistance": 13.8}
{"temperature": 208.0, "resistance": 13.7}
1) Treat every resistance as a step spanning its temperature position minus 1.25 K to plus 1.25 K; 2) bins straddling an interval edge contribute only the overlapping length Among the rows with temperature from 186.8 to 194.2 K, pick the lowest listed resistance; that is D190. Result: 14.2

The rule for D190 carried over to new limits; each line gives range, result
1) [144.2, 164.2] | 12.1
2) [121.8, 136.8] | 11.9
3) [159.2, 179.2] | 12.9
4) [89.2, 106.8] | 11.3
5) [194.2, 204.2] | 14.1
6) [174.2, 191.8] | 13.9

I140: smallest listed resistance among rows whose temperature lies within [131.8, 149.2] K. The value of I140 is 11.9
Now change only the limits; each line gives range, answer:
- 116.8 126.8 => 12.3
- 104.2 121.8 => 12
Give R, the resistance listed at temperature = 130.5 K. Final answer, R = 12.5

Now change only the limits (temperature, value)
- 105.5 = 12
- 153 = 12.9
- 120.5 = 12.3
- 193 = 14.4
